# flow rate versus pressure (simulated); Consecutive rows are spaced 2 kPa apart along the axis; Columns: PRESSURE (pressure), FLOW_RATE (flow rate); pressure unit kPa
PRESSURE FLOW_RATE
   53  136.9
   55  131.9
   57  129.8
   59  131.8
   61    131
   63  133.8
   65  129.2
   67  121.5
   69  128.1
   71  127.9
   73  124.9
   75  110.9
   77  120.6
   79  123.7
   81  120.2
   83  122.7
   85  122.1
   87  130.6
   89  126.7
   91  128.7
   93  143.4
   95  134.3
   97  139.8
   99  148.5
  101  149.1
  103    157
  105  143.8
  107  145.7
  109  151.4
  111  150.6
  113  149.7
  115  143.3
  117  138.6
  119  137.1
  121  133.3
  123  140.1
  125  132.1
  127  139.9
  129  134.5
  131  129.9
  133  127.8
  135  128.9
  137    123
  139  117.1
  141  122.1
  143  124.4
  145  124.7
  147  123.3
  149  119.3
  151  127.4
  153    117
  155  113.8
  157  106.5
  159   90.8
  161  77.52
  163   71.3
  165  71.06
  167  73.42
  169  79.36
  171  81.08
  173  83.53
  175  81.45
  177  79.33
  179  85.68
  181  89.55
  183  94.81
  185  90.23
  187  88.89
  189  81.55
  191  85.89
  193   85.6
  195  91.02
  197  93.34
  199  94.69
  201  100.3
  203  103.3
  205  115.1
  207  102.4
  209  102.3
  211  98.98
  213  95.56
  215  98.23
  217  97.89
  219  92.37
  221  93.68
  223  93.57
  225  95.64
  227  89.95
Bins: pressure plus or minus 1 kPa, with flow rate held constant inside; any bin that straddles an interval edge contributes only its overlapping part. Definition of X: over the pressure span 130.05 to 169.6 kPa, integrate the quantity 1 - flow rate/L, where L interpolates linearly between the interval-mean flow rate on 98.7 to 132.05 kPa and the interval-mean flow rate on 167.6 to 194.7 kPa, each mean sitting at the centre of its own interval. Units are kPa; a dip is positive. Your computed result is 1.62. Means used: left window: 142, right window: 85.1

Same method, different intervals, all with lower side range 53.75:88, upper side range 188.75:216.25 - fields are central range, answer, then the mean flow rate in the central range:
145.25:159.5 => -0.98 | 115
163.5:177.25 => 3.40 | 78.2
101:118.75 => -4.51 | 147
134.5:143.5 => -0.96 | 123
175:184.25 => 1.36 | 86.8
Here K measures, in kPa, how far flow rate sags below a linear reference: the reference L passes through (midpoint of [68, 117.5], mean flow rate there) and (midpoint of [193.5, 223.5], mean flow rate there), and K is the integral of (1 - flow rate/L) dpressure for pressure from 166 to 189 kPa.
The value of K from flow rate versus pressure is 5.0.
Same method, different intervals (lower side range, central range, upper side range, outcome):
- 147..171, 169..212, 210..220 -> 2.1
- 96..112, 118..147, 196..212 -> 1.2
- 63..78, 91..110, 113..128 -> -1.7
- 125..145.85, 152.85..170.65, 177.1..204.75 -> 3.8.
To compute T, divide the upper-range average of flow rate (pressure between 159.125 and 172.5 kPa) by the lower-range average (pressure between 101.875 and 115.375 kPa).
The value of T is 0.52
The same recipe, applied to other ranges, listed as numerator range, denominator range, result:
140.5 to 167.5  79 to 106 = 0.77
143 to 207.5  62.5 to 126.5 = 0.70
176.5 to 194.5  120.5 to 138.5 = 0.66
